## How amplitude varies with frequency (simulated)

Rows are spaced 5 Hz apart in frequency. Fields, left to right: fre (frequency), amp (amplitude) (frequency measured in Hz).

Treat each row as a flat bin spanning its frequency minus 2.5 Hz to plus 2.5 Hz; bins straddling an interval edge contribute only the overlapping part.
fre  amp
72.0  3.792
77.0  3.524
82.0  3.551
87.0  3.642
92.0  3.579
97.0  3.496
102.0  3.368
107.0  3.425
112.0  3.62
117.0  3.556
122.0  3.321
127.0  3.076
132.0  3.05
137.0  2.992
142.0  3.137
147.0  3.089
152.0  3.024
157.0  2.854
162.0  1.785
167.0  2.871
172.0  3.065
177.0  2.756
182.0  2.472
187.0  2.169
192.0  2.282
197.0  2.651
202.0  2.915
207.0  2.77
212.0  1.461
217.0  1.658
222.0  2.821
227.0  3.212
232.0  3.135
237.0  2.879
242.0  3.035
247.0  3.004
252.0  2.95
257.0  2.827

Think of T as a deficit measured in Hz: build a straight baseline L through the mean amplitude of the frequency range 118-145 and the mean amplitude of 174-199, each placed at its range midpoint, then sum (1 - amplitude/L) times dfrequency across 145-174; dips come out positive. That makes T 0.30 Hz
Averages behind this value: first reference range 3.14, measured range 2.77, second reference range 2.47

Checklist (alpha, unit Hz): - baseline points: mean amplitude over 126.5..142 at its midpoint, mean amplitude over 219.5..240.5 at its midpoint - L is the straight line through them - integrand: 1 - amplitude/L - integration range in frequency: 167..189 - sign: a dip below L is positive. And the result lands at 2.7 Hz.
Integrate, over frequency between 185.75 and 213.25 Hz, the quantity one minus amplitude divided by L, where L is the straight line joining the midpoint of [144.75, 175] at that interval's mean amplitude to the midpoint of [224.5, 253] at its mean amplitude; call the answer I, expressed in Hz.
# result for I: 4.57 Hz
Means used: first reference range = 2.78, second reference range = 3.04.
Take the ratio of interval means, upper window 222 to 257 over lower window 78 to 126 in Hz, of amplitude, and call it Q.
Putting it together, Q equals 0.9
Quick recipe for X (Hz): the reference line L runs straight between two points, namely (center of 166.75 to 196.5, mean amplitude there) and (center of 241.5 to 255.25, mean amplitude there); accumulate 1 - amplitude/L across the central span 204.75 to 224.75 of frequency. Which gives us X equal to 4.3 Hz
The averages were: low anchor 2.59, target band 2.18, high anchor 2.98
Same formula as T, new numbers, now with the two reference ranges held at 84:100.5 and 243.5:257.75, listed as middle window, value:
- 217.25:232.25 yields 1.03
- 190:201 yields 2.17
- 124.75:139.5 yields 1.59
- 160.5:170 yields 2.47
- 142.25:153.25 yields 0.88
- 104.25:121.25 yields -0.15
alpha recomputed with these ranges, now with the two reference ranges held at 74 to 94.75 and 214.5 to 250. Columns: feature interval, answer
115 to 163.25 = 4.24 Hz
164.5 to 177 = 0.84 Hz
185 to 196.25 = 2.74 Hz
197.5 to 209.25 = 0.63 Hz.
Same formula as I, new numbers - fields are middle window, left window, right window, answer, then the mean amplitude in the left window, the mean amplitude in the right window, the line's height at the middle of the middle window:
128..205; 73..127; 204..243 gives 7.0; 3.5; 2.61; 3.02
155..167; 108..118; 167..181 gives 2.4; 3.57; 2.86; 3.01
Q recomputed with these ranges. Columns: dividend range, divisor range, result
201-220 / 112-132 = 0.65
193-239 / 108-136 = 0.78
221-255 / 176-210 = 1.18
